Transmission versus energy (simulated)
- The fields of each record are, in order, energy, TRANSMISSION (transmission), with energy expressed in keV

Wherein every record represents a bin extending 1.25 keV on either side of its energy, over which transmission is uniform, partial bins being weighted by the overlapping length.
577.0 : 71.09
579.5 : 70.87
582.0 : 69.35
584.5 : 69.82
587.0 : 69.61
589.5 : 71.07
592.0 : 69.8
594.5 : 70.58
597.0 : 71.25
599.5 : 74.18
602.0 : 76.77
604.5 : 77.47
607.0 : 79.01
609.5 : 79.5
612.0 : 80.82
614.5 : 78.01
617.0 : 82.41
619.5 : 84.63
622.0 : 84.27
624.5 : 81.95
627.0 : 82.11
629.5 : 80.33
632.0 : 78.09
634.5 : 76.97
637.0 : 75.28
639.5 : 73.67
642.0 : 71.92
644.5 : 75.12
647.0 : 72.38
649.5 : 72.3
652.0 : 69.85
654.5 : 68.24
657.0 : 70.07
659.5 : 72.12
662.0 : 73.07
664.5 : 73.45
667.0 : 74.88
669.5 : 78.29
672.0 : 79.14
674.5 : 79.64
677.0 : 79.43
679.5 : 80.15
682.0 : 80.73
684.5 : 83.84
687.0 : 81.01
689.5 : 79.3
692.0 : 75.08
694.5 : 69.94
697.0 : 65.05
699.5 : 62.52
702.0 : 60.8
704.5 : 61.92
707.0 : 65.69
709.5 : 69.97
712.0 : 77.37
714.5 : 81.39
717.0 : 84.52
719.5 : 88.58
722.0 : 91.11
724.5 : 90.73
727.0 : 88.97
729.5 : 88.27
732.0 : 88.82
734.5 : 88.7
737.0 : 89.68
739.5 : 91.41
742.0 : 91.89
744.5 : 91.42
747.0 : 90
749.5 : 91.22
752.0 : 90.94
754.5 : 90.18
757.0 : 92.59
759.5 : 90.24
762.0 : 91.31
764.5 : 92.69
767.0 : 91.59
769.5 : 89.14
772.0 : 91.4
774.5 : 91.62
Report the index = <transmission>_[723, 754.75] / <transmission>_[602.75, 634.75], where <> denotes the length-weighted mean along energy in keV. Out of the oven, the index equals 1.12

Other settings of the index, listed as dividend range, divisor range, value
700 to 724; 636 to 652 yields 1.04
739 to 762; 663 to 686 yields 1.16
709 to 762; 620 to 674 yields 1.17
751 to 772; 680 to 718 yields 1.24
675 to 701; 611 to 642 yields 0.95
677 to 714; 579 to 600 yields 1.03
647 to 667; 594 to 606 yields 0.96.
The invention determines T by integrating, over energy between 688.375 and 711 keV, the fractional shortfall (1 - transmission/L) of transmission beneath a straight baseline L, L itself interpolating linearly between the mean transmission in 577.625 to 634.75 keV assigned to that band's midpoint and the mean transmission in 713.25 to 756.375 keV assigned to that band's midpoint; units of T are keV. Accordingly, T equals 4.7 keV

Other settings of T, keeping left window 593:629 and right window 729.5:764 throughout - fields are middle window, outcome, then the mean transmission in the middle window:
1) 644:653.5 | 1.15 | 72.1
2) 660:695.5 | 2.91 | 77.6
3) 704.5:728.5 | 1.90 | 81.1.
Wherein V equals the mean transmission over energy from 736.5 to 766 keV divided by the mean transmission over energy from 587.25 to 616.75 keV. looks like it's 1.21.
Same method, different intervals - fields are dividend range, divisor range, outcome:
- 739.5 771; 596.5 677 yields 1.19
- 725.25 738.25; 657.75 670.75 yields 1.20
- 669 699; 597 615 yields 1.00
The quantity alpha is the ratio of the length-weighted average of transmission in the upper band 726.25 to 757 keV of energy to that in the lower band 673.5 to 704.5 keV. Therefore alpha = 1.2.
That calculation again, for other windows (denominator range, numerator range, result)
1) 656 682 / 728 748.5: 1.18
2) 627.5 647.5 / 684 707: 0.93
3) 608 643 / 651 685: 0.96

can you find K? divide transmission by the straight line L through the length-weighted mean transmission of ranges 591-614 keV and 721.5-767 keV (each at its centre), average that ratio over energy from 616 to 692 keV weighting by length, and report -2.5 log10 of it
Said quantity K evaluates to 0.05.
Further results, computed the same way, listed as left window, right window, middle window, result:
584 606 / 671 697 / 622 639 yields -0.06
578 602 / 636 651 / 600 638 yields -0.11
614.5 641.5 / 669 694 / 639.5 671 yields 0.10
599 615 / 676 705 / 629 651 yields 0.02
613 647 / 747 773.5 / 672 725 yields 0.12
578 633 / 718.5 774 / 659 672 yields 0.10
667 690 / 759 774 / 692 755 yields 0.05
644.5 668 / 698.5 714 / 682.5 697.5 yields -0.12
